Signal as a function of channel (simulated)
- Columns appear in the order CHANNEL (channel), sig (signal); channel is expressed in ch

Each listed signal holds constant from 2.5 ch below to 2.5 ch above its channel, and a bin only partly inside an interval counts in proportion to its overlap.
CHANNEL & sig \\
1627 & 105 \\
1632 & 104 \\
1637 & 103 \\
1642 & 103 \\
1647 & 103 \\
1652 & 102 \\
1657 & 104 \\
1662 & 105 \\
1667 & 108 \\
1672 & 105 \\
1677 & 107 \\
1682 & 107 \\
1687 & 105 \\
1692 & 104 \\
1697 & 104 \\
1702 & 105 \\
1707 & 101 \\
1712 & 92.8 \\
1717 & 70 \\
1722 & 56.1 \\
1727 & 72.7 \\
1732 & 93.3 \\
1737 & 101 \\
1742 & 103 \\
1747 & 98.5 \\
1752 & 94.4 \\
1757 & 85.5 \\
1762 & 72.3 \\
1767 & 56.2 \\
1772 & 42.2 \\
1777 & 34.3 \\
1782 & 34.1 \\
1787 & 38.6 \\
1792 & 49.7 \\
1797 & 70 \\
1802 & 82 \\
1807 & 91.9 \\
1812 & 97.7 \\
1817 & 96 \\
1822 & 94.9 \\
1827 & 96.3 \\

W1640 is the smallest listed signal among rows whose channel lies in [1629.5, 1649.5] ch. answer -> 103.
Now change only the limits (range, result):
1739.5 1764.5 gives 72.3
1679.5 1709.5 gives 101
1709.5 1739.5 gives 56.1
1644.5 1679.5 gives 102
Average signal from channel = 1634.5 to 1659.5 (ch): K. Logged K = 103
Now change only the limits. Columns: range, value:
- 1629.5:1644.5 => 103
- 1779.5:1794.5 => 40.8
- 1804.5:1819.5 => 95.2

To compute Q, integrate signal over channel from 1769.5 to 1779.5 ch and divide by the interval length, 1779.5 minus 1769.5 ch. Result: 38.2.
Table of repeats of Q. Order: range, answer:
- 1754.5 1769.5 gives 71.3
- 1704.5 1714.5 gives 96.9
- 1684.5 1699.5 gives 104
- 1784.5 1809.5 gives 66.4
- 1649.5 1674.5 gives 105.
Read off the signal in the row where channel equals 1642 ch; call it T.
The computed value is 103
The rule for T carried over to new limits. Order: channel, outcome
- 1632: 104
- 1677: 107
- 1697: 104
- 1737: 101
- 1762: 72.3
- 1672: 105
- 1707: 101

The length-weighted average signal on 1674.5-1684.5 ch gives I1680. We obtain 107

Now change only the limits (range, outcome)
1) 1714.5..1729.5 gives 66.3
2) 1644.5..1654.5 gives 102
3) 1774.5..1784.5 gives 34.2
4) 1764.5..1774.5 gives 49.2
